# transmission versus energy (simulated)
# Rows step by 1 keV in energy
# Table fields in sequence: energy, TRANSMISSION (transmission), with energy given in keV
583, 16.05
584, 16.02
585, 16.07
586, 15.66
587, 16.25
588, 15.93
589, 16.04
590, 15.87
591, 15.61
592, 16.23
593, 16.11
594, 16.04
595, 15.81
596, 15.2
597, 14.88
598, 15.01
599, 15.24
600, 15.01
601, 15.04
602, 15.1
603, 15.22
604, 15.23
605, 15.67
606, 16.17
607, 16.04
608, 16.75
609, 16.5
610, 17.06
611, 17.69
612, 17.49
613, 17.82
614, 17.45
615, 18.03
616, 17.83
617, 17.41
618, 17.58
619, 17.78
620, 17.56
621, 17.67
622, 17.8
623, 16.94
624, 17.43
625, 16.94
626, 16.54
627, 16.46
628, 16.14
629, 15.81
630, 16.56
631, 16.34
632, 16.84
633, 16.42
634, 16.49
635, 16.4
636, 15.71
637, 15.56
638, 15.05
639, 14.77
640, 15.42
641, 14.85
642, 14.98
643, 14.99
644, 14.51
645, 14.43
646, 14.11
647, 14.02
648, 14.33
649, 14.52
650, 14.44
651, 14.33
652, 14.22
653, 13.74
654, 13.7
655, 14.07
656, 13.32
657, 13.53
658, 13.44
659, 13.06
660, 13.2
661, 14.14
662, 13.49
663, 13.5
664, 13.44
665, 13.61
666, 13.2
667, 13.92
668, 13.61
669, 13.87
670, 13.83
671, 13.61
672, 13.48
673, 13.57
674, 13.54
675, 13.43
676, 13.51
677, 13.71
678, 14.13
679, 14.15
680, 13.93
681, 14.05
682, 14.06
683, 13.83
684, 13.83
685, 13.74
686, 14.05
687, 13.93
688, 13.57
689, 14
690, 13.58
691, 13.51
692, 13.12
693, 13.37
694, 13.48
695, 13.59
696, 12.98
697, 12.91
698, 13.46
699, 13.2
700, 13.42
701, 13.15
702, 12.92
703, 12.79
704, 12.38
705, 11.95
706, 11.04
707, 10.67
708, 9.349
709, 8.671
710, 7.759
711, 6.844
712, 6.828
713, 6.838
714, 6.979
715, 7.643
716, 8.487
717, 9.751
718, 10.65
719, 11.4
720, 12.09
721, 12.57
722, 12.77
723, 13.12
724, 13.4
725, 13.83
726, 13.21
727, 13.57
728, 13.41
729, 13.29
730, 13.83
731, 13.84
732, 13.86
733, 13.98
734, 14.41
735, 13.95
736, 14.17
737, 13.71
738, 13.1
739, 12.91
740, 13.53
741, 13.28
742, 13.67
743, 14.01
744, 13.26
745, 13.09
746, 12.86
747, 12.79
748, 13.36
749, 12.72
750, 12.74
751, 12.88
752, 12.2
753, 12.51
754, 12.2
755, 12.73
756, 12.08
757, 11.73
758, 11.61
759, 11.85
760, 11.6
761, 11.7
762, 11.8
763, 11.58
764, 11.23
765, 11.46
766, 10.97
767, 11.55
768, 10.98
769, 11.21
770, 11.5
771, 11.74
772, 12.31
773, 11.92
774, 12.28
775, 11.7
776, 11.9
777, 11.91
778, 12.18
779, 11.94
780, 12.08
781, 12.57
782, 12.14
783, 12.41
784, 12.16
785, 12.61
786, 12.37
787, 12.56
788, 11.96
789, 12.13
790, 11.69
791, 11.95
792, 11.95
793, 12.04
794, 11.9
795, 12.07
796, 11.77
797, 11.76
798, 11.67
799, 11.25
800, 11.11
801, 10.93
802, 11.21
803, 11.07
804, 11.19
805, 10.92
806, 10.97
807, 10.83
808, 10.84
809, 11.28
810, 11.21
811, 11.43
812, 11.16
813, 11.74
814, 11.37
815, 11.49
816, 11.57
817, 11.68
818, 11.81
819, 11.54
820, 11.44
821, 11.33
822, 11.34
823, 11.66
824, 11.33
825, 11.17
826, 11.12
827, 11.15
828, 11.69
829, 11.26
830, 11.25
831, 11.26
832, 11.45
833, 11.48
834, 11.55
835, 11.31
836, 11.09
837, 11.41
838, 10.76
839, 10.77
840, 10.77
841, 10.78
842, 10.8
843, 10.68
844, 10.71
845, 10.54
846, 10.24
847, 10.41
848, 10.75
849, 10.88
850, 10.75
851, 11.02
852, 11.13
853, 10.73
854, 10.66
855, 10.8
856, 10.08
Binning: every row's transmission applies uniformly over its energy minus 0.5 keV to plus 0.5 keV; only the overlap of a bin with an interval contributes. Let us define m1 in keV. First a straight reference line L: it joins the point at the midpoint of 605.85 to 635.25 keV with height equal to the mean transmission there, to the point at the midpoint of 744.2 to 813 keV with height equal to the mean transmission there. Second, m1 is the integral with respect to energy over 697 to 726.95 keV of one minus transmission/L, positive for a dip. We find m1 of 6.4 keV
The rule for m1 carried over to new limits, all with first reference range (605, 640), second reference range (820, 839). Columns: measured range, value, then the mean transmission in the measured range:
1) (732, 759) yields 0.9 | 13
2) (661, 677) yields 2.0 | 13.6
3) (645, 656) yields 1.3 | 14.1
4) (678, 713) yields 5.8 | 12.4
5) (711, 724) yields 3.9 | 9.94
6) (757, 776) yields 2.0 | 11.6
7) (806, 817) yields 0.4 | 11.3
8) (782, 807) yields 1.0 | 11.7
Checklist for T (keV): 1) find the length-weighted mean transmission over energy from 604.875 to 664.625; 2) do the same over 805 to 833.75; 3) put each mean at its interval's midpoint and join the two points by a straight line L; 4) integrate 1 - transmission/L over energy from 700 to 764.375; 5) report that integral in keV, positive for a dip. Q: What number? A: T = 6.4 keV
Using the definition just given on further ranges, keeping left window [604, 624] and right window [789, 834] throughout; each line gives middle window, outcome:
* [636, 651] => 1.5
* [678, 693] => 1.3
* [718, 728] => 0.9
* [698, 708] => 1.6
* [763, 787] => 1.1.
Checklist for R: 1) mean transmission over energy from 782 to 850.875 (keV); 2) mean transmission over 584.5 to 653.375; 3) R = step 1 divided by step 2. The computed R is 0.7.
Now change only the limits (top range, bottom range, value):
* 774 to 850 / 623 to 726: 0.85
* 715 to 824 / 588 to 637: 0.74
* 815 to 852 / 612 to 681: 0.74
